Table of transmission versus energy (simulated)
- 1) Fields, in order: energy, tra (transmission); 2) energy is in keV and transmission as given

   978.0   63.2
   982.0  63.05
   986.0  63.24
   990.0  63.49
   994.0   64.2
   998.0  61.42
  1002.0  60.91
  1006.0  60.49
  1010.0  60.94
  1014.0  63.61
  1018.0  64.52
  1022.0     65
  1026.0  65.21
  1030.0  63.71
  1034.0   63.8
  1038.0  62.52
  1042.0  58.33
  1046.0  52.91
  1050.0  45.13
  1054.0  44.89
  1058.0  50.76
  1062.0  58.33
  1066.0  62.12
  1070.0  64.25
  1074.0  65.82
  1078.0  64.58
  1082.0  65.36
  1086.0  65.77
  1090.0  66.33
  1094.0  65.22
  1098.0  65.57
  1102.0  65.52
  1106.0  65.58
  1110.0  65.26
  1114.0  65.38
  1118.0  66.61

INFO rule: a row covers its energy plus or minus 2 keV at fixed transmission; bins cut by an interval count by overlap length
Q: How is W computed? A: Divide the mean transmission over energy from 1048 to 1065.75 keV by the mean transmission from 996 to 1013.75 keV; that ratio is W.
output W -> 0.83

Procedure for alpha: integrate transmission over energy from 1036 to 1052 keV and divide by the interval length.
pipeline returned 54.7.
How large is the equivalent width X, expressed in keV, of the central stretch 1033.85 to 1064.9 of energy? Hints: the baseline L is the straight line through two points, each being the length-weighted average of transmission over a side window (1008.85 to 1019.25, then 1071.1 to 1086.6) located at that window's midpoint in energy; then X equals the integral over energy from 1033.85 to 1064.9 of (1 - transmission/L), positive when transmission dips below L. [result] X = 4.8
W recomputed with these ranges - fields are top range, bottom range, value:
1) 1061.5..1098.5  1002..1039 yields 1.02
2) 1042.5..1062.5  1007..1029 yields 0.79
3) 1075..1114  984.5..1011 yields 1.05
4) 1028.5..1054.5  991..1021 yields 0.90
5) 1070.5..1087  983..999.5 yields 1.03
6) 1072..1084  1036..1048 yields 1.13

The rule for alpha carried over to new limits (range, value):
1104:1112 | 65.4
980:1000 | 63.1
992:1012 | 61.6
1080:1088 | 65.6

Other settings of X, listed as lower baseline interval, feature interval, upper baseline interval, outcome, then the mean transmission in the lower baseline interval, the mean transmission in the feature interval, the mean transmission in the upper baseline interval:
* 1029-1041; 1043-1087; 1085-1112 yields 4.26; 62.9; 58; 65.6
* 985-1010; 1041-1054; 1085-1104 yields 2.73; 62.1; 50.5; 65.7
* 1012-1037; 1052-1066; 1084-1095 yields 2.63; 64.2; 52.9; 65.8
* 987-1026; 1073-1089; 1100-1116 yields -0.16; 62.9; 65.4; 65.4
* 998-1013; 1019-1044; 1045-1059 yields -4.39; 61.1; 63.2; 47.9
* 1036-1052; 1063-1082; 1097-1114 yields -1.37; 54.7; 64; 65.5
